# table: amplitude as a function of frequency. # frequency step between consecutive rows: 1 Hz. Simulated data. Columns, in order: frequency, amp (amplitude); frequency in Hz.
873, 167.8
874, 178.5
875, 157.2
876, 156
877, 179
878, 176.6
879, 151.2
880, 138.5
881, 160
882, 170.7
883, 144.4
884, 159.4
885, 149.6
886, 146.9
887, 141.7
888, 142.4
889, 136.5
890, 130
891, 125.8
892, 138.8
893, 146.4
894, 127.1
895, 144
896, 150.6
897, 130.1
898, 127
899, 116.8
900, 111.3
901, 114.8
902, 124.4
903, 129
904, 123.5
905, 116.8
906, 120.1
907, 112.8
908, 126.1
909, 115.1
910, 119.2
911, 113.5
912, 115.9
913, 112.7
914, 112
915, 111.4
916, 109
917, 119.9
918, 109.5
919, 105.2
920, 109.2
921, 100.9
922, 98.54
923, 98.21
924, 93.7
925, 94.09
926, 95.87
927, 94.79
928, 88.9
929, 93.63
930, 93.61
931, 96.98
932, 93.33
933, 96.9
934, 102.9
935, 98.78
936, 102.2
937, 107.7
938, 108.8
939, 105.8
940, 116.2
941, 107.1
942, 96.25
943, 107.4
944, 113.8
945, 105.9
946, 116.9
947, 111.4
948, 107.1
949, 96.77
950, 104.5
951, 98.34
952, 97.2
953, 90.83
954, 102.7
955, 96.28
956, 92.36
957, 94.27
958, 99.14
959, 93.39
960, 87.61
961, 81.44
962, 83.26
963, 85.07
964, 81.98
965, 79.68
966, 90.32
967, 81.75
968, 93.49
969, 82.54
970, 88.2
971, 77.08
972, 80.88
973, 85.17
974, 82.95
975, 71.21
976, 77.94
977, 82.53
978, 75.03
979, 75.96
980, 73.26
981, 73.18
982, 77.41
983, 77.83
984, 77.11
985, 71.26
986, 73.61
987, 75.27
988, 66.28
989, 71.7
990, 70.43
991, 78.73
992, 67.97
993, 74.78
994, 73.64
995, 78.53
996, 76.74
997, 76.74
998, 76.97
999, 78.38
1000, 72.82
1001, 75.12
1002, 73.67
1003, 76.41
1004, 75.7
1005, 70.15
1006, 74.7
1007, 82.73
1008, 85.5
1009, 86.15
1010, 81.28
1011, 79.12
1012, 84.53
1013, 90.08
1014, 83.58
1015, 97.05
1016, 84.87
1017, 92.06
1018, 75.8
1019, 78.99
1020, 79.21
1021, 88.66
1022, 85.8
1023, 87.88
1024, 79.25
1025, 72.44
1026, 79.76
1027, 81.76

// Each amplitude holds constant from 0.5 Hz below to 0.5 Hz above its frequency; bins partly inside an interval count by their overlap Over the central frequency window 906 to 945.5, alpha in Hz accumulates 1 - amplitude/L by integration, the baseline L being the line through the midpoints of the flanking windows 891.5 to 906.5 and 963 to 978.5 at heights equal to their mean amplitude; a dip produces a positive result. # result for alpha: 1.9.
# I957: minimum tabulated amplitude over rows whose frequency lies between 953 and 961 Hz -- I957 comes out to 81.44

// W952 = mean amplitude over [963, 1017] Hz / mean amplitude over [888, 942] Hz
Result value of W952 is 0.70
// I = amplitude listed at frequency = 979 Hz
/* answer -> 75.96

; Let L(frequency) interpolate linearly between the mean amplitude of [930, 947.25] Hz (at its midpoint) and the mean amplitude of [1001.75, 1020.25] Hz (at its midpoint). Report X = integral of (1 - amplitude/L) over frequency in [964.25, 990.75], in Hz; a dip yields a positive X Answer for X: 4.1 Hz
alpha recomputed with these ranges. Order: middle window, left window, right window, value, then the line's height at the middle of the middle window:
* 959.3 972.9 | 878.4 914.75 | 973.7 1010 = 1.0 Hz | 91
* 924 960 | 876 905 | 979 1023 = 3.5 Hz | 111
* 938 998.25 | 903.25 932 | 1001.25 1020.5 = 4.3 Hz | 93.3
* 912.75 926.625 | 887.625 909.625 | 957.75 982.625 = 1.2 Hz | 114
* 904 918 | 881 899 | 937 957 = 1.3 Hz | 128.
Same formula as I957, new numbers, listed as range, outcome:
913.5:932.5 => 88.9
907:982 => 71.21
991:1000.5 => 67.97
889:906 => 111.3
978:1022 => 66.28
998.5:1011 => 70.15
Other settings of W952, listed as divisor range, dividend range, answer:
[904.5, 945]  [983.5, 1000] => 0.70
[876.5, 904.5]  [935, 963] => 0.72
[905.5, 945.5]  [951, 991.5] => 0.78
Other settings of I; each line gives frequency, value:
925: 94.09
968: 93.49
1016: 84.87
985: 71.26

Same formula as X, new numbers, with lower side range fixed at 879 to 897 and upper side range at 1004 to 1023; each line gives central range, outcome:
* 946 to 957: 1.3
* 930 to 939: 1.5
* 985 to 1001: 3.3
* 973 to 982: 2.1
